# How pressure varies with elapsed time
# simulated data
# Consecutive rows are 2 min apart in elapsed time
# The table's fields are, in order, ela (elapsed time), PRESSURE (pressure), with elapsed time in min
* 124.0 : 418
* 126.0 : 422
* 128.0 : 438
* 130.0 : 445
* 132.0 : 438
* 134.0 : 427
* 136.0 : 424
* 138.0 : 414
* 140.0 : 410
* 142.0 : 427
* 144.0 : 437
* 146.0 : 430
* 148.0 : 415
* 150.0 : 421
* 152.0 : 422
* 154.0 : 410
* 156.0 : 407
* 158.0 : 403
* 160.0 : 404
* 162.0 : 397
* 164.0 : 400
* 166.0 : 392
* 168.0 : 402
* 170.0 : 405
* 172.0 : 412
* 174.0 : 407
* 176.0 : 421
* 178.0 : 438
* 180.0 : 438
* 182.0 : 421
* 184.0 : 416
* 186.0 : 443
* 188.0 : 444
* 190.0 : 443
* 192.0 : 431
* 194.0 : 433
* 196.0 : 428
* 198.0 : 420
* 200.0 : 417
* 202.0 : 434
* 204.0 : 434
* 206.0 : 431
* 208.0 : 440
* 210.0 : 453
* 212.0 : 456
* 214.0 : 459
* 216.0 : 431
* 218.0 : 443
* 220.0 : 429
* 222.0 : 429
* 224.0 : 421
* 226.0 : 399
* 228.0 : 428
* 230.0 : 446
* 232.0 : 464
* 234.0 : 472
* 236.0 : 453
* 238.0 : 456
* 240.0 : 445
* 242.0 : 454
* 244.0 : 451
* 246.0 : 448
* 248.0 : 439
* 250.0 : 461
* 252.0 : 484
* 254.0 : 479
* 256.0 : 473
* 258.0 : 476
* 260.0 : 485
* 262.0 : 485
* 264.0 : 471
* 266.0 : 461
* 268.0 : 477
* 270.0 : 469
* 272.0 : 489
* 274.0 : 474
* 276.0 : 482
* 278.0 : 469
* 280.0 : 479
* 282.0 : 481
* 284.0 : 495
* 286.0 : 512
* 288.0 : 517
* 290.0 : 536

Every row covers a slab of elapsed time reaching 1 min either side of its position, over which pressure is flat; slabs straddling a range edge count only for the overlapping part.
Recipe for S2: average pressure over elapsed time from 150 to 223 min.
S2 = 425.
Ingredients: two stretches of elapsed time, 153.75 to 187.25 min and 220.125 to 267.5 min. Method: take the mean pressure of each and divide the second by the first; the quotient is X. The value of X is 1.10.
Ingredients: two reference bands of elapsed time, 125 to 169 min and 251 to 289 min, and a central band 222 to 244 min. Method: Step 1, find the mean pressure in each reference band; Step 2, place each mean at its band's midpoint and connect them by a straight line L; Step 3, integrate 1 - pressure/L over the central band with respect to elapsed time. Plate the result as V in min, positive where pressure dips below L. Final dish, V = 0.9 min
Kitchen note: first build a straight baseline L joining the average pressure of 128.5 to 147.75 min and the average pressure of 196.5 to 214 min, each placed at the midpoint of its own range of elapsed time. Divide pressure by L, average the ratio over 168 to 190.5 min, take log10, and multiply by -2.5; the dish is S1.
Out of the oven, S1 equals 0.02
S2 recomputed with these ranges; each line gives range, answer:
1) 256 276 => 476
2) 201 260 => 448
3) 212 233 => 436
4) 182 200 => 431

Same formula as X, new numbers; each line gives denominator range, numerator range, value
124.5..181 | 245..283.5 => 1.13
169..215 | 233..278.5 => 1.08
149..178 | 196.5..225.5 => 1.06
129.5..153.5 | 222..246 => 1.04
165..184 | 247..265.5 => 1.14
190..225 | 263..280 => 1.09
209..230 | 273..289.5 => 1.13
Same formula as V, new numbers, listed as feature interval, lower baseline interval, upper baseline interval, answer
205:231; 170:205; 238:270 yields 0.5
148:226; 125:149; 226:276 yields 3.3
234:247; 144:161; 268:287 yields 0.3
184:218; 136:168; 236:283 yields 0.1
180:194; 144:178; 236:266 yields -0.2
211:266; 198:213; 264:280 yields 0.3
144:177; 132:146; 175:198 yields 1.4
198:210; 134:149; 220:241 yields 0.1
